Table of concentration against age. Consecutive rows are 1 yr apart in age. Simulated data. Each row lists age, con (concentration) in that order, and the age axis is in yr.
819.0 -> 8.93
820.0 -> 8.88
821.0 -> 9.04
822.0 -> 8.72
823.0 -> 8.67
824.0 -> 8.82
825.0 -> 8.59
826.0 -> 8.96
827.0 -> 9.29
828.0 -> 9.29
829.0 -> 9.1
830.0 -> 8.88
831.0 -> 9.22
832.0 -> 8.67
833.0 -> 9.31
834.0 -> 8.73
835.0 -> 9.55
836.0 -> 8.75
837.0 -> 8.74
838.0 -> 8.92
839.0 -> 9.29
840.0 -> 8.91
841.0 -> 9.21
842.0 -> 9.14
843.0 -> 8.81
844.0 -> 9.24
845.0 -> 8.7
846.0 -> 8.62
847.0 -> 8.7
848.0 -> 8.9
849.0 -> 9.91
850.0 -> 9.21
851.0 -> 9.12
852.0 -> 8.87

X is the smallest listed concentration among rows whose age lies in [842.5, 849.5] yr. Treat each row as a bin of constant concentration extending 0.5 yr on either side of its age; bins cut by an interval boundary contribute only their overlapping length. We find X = 8.62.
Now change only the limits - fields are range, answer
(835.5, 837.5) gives 8.74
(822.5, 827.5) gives 8.59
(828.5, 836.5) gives 8.67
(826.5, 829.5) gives 9.1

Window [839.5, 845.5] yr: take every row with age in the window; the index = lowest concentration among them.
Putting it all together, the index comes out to 8.7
